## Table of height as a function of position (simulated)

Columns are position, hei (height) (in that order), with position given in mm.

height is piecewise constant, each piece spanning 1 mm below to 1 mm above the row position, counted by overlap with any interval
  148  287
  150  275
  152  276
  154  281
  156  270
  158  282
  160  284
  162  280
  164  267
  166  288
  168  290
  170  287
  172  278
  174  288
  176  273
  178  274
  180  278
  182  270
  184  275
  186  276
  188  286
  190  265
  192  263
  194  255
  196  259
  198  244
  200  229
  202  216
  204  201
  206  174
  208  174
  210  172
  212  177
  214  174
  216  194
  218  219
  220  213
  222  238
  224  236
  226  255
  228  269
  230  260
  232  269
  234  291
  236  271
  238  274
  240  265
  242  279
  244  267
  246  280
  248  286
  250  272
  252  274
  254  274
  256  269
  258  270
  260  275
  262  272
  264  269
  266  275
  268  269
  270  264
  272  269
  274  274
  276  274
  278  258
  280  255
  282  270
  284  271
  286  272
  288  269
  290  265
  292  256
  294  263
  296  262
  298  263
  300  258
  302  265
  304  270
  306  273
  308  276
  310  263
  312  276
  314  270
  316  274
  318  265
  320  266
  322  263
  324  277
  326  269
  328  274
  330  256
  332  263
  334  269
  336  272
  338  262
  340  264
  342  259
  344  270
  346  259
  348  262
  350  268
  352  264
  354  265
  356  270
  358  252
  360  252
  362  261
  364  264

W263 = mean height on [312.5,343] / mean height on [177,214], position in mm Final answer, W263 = 1.13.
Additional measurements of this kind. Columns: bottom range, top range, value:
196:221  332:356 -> 1.32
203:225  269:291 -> 1.35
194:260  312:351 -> 1.10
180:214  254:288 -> 1.16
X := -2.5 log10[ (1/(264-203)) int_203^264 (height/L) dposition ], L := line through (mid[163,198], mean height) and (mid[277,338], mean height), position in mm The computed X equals 0.11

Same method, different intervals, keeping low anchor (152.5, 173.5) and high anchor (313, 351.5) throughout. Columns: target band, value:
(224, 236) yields 0.04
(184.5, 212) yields 0.20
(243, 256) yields -0.01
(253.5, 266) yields 0.00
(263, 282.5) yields 0.02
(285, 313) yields 0.01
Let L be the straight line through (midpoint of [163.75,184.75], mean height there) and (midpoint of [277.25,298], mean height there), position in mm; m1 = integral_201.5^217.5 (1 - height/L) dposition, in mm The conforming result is 5.2 mm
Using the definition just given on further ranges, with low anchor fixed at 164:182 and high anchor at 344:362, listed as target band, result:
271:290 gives 0.11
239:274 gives -0.06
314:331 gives -0.19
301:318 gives -0.26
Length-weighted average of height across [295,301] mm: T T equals 261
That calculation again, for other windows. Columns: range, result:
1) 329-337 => 265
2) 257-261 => 272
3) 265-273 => 269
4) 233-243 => 276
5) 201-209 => 191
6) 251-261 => 272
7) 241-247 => 275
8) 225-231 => 261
